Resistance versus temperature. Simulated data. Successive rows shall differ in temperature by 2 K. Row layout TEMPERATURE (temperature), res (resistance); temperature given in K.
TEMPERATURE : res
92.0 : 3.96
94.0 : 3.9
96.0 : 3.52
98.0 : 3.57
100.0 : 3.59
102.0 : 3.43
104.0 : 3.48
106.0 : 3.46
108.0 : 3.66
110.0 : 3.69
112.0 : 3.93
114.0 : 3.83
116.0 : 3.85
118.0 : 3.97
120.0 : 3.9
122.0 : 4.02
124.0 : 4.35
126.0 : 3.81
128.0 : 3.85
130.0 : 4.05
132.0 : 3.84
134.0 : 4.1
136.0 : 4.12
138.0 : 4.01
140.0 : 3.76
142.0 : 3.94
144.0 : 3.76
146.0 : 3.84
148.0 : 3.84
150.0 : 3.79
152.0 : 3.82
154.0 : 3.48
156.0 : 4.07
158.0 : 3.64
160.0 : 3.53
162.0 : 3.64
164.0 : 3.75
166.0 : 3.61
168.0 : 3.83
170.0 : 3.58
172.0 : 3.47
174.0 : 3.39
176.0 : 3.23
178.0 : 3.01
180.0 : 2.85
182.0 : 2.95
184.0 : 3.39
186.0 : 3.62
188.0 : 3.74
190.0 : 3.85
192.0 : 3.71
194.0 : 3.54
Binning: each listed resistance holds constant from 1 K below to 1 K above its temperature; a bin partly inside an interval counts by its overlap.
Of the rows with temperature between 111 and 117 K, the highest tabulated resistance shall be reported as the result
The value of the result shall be 3.93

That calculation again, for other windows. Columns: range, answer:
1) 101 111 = 3.69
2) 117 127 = 4.35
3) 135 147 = 4.12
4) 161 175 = 3.83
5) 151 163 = 4.07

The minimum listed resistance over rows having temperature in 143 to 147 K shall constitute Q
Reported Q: 3.76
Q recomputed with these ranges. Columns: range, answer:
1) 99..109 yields 3.43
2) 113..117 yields 3.83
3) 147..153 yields 3.79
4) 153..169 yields 3.48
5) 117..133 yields 3.81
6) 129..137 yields 3.84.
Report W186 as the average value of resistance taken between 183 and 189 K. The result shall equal 3.58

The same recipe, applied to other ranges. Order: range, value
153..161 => 3.68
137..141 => 3.88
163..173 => 3.65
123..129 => 4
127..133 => 3.91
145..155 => 3.75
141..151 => 3.83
